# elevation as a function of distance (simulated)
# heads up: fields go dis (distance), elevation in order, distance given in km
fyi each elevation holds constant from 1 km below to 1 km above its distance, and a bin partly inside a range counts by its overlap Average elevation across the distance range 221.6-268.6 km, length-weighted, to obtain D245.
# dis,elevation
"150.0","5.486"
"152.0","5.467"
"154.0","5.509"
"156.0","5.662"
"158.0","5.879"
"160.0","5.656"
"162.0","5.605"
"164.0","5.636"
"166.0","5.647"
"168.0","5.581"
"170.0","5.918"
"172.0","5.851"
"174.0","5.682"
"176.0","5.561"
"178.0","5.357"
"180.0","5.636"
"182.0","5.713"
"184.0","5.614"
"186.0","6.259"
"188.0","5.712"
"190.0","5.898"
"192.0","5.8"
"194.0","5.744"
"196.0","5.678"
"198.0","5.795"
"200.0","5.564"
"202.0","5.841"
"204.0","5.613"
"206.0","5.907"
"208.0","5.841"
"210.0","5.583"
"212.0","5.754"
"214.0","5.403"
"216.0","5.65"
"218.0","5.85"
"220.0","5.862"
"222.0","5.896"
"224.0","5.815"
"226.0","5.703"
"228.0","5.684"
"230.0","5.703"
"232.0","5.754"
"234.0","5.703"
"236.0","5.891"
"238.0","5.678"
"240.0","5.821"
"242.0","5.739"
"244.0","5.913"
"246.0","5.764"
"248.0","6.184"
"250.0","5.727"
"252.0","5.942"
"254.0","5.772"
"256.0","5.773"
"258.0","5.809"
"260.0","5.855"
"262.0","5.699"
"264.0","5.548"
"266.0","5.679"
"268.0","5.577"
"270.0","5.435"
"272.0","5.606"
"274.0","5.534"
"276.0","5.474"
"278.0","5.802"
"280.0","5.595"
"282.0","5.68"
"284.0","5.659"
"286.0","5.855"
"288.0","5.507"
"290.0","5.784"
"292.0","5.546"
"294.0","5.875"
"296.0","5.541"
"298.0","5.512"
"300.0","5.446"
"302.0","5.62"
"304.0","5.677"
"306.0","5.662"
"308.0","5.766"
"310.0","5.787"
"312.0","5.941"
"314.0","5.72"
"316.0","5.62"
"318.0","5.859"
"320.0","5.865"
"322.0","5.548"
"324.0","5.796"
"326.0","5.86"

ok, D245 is 5.78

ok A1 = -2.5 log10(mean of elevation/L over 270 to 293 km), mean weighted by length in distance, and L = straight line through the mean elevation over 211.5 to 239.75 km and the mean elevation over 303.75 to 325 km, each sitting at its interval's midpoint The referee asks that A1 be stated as 0.02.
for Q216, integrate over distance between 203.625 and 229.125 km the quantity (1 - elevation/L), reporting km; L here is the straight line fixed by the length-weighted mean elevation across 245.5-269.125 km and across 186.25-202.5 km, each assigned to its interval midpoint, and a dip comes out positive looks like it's 0.2 km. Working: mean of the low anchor 5.77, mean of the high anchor 5.78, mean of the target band 5.74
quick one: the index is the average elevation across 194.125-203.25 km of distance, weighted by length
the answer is 5.72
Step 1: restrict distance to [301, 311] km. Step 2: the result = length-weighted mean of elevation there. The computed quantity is 5.7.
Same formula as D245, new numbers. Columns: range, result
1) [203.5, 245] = 5.75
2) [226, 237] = 5.74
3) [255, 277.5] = 5.64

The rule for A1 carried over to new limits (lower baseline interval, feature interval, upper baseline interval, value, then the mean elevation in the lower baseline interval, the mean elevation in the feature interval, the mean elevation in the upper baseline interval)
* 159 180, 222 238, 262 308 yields -0.023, 5.65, 5.76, 5.62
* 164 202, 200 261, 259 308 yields -0.018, 5.72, 5.78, 5.63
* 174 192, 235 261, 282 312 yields -0.027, 5.72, 5.84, 5.67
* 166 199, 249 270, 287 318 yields -0.005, 5.73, 5.72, 5.67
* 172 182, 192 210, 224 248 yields -0.013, 5.6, 5.74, 5.78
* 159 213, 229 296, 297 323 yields -0.003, 5.72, 5.72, 5.69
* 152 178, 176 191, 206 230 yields -0.008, 5.66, 5.73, 5.74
